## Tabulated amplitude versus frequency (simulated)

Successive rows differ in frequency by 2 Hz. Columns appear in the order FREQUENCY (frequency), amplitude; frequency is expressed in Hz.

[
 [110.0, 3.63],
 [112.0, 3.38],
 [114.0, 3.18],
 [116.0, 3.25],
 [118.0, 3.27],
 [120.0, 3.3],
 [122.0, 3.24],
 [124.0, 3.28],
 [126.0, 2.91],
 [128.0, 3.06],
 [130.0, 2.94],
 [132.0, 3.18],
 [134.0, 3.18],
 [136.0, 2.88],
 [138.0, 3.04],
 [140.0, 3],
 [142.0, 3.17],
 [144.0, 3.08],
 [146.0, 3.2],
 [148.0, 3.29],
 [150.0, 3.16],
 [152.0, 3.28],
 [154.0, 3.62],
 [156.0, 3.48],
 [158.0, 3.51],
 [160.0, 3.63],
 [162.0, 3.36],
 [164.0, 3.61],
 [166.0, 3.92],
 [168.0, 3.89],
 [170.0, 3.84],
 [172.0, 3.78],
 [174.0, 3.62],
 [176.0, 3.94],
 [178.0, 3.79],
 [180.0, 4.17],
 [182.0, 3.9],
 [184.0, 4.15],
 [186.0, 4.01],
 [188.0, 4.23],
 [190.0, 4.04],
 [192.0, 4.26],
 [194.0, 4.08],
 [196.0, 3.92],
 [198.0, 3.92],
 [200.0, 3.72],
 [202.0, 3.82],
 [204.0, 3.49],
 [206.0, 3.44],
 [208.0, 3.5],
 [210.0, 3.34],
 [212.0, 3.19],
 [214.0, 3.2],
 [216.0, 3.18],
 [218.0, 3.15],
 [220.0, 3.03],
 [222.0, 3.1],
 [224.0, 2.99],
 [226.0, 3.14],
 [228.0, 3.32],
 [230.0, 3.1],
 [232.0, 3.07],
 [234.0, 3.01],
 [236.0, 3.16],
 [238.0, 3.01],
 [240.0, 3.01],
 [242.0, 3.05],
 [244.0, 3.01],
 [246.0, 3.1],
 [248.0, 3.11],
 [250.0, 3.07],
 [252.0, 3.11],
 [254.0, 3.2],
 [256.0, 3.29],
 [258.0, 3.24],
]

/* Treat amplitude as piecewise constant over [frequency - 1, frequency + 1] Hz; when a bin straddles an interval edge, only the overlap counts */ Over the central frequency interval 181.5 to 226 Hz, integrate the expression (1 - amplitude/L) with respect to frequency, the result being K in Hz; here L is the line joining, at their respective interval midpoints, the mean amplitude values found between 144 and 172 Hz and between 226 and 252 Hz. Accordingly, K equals -4.43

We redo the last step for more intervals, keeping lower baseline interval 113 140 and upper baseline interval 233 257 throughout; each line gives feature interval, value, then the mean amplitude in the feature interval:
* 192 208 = -3.5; 3.78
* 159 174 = -2.9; 3.71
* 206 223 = -0.7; 3.22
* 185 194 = -3.0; 4.13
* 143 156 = -0.7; 3.29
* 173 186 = -3.4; 3.93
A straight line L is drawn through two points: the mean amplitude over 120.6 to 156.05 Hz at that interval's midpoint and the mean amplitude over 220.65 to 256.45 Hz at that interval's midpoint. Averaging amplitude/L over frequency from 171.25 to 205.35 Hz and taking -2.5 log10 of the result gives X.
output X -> -0.25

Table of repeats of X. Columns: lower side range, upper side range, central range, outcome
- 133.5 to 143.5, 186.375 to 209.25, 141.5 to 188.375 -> -0.07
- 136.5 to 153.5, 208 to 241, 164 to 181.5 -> -0.22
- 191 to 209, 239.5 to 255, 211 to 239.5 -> 0.10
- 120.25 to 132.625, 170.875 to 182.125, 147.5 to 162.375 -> 0.04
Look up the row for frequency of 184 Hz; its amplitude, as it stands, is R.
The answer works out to 4.15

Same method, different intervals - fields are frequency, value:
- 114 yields 3.18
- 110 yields 3.63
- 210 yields 3.34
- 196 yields 3.92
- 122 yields 3.24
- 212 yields 3.19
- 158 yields 3.51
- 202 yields 3.82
